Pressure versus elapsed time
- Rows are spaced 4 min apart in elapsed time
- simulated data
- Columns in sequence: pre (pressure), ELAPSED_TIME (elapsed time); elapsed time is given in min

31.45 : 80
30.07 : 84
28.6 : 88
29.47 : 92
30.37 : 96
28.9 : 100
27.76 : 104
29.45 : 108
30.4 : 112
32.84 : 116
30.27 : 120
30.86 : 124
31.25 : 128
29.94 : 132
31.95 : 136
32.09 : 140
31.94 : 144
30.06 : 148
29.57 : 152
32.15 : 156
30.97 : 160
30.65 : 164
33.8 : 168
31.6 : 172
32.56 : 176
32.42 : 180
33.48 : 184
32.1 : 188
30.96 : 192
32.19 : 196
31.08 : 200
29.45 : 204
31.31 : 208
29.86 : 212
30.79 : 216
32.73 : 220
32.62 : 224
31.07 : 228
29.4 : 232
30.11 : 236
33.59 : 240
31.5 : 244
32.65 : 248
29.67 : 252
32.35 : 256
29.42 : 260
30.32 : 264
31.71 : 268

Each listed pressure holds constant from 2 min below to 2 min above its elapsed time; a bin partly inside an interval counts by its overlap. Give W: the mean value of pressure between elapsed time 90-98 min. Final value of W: 29.9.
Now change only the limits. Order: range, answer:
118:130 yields 30.8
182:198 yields 32.2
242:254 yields 31.3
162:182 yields 32.2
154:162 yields 31.6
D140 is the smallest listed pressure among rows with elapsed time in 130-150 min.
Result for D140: 29.94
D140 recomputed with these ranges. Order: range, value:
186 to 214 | 29.45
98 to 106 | 27.76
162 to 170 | 30.65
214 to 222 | 30.79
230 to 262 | 29.4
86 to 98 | 28.6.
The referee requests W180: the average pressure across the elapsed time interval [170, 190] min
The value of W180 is 32.4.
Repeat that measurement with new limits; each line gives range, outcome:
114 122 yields 31.6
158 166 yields 30.8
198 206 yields 30.3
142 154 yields 30.5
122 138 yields 31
